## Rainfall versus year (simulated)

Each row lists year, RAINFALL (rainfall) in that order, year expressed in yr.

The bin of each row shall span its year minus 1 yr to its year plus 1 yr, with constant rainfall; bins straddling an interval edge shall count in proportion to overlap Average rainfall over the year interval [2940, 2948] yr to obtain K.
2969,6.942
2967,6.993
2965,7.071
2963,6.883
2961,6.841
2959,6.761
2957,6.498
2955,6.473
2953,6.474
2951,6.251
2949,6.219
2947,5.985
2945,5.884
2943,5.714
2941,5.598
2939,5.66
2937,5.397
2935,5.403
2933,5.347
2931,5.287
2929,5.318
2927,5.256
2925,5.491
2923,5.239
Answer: 5.8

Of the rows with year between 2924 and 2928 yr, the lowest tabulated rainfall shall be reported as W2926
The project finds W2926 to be 5.256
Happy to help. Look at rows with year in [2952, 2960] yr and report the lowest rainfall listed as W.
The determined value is 6.473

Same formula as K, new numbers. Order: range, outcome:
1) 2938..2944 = 5.66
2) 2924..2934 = 5.34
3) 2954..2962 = 6.64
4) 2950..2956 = 6.4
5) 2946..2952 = 6.15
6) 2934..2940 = 5.49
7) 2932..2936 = 5.38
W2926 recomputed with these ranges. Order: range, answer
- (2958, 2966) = 6.761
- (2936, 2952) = 5.397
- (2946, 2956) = 5.985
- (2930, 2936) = 5.287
